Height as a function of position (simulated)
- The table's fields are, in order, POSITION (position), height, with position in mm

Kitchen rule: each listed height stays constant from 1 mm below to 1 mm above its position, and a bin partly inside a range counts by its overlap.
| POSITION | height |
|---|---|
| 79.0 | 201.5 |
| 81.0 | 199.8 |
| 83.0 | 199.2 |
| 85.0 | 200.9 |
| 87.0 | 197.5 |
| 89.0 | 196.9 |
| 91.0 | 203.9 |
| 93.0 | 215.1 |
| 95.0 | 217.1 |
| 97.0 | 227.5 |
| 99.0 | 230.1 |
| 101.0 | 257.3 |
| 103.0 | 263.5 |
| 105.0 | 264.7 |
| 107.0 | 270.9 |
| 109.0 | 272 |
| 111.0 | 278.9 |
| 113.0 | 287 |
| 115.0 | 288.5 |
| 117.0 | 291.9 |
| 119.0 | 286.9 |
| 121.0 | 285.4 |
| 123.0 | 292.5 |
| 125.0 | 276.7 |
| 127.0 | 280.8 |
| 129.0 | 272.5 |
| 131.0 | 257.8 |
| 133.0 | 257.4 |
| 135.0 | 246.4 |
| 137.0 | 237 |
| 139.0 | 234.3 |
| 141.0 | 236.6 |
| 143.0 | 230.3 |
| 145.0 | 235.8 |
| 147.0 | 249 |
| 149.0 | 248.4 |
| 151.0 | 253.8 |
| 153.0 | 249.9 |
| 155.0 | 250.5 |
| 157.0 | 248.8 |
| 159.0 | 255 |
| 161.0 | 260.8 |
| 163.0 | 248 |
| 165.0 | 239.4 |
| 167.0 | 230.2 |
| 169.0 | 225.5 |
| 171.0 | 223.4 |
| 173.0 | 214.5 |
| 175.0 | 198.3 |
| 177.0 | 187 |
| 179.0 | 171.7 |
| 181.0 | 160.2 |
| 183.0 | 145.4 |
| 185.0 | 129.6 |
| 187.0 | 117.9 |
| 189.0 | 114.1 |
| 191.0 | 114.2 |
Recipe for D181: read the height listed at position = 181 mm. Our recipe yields 160.2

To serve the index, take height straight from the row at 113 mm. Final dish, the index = 287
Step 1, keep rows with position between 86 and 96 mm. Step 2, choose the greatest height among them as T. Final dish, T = 217.1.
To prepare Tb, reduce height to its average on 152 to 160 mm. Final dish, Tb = 251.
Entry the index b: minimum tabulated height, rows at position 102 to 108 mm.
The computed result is 263.5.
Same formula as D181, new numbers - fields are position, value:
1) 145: 235.8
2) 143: 230.3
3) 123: 292.5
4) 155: 250.5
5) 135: 246.4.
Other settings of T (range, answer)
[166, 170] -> 230.2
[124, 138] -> 280.8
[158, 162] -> 260.8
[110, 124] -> 292.5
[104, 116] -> 288.5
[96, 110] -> 272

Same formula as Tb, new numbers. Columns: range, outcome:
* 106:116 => 279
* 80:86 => 200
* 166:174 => 223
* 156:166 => 250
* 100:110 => 266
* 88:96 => 208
